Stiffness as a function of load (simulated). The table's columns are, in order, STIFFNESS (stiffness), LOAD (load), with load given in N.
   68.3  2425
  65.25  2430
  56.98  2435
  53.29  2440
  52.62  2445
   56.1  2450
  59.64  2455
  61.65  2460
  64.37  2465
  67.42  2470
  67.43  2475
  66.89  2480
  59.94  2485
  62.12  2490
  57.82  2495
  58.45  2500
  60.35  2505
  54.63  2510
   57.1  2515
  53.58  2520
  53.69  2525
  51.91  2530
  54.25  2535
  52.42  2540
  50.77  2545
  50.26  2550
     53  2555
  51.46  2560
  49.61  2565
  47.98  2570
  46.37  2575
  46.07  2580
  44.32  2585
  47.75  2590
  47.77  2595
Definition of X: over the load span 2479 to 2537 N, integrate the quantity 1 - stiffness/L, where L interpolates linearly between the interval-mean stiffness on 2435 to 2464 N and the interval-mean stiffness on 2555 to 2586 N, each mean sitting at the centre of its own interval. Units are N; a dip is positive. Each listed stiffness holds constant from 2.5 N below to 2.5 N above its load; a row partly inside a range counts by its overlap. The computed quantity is -4.9 N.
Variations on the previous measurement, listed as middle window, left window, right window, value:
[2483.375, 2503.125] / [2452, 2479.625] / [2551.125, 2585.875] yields 0.1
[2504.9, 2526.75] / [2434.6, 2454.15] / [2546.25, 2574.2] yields -1.4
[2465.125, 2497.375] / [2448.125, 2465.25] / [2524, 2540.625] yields -3.3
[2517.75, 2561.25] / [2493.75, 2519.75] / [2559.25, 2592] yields 0.2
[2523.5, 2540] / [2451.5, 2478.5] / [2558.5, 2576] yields 0.3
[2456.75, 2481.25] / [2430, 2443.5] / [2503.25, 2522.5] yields -3.8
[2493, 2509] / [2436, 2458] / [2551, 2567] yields -1.5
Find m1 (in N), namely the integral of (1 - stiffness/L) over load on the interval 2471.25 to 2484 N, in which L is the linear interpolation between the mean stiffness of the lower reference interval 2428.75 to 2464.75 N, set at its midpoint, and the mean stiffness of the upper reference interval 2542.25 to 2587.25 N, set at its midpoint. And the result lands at -2.4 N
